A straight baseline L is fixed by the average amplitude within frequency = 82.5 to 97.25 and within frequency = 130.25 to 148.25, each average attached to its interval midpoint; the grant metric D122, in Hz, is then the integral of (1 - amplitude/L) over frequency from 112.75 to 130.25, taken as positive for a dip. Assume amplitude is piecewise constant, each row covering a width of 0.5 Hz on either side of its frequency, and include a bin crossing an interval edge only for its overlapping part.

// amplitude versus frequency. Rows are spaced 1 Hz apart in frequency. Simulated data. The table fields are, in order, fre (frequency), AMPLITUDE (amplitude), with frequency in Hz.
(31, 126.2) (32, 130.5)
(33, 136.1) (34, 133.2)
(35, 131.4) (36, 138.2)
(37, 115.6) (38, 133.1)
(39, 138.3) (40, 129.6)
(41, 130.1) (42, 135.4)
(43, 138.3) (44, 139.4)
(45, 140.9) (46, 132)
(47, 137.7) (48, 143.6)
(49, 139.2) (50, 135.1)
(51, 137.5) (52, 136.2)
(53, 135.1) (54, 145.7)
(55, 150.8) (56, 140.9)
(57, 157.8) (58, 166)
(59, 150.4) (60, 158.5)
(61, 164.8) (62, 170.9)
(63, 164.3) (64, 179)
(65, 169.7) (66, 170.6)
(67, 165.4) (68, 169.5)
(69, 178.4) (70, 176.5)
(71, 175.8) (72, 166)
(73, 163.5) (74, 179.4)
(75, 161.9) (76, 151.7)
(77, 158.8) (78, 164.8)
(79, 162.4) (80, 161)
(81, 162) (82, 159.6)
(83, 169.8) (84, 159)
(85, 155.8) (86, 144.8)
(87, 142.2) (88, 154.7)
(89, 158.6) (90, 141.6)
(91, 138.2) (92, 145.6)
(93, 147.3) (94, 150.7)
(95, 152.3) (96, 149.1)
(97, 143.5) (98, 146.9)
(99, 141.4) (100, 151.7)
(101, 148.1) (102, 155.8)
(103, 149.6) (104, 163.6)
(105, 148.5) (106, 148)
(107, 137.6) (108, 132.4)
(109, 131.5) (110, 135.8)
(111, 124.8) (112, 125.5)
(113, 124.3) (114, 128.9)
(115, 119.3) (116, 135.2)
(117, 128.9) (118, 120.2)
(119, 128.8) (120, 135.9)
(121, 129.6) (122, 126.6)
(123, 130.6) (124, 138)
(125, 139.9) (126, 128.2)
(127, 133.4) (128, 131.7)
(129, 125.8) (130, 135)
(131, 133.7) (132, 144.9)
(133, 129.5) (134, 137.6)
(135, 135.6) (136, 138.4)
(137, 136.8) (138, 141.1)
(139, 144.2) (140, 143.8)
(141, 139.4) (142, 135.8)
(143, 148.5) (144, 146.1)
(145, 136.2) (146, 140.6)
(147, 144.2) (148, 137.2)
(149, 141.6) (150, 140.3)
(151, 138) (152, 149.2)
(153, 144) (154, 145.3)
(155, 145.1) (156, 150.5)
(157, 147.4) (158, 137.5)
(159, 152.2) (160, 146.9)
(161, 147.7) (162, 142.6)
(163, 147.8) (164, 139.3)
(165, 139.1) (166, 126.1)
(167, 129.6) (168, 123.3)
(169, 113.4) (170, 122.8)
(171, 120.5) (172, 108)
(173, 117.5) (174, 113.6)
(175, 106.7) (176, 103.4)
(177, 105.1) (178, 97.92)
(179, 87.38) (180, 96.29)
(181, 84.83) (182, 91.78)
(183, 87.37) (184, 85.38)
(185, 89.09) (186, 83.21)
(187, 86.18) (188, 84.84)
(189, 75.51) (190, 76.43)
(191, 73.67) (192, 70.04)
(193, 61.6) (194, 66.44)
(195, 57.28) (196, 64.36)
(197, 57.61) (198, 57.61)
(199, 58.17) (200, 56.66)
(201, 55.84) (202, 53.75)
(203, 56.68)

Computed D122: 1.6 Hz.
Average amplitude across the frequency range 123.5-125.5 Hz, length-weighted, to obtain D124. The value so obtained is 139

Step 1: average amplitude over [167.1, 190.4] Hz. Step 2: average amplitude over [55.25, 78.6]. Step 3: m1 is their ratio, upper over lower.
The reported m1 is 0.6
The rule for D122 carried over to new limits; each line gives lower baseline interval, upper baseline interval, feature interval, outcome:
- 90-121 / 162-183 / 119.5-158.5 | -3.8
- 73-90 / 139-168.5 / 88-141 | 4.4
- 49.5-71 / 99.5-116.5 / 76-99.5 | -0.8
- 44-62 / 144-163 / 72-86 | -1.6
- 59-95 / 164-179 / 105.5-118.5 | 1.3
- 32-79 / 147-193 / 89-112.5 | -1.2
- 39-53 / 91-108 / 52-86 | -4.9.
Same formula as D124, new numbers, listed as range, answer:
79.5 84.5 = 162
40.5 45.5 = 137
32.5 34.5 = 135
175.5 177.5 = 104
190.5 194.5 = 67.9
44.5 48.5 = 139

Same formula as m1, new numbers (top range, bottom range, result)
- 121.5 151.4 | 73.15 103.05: 0.89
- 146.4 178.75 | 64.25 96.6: 0.82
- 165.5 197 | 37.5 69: 0.63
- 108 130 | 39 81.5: 0.84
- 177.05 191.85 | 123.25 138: 0.64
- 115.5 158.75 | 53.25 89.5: 0.85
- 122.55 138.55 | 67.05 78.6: 0.81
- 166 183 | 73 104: 0.70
